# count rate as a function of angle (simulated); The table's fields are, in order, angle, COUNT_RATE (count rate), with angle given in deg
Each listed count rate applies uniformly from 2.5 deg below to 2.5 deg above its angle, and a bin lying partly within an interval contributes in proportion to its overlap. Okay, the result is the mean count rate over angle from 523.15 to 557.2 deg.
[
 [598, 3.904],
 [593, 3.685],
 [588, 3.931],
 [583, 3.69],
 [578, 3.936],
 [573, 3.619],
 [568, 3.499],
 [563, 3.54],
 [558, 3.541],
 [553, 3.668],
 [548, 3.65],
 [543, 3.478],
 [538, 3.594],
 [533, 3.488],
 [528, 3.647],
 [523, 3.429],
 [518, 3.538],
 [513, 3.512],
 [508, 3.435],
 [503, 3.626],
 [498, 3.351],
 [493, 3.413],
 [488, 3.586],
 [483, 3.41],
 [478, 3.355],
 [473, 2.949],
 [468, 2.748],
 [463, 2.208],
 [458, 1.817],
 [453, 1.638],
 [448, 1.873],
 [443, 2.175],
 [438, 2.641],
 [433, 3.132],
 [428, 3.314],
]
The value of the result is 3.57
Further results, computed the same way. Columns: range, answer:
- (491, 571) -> 3.53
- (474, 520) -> 3.45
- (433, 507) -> 2.8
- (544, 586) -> 3.64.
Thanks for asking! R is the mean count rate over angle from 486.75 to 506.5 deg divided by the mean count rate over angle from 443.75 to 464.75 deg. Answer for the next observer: 1.84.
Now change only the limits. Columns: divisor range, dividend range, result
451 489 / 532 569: 1.32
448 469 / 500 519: 1.74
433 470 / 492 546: 1.58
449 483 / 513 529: 1.41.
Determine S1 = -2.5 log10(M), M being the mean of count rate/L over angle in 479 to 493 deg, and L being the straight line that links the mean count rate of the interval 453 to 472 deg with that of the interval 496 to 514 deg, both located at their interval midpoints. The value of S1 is -0.19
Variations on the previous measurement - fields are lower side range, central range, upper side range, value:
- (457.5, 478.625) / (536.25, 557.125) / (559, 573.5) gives -0.073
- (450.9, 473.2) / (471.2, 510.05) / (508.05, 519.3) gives -0.168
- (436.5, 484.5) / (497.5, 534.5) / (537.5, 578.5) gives -0.134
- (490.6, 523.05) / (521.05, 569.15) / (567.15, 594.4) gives 0.017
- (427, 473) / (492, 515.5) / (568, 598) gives -0.179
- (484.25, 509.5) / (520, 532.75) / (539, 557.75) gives 0.005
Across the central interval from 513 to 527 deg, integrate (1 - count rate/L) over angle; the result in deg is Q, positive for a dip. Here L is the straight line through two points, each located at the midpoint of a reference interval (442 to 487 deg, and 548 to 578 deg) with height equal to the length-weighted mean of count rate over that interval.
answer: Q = -1.7 deg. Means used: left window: 2.51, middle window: 3.51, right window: 3.61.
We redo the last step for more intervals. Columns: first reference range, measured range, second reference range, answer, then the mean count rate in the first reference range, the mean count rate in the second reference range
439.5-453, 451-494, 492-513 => -0.9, 2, 3.47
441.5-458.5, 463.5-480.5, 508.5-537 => -4.0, 1.87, 3.52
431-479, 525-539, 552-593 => -1.4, 2.42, 3.68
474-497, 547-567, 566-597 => 0.4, 3.4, 3.74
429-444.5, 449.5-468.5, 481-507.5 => 6.4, 2.74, 3.48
